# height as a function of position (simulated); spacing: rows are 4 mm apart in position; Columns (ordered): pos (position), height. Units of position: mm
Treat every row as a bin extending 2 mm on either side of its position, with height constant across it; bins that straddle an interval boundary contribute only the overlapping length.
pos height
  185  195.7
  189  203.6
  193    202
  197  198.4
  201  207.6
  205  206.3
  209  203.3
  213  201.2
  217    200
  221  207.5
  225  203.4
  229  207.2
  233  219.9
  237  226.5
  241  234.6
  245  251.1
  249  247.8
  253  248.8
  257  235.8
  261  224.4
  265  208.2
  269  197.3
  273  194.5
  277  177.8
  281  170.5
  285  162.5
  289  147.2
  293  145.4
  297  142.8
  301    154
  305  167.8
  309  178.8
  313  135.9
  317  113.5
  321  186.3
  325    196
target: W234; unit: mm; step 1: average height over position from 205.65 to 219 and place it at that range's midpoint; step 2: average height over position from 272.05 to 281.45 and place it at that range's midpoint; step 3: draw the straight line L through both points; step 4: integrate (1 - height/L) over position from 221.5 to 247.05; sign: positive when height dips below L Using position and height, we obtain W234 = -3.7 mm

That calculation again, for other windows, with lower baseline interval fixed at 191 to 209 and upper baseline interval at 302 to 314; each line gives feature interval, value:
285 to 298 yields 1.60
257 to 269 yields -2.46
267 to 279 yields -0.96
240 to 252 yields -3.85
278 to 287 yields 0.23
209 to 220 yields -0.21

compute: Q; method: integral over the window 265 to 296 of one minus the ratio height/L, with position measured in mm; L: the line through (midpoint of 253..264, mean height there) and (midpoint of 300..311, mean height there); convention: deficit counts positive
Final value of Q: 4.6 mm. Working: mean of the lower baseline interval 232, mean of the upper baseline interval 168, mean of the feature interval 172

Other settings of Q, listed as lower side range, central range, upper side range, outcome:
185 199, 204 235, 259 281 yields -1.0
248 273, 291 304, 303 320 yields 1.6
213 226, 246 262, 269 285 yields -4.3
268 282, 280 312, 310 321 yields 0.8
